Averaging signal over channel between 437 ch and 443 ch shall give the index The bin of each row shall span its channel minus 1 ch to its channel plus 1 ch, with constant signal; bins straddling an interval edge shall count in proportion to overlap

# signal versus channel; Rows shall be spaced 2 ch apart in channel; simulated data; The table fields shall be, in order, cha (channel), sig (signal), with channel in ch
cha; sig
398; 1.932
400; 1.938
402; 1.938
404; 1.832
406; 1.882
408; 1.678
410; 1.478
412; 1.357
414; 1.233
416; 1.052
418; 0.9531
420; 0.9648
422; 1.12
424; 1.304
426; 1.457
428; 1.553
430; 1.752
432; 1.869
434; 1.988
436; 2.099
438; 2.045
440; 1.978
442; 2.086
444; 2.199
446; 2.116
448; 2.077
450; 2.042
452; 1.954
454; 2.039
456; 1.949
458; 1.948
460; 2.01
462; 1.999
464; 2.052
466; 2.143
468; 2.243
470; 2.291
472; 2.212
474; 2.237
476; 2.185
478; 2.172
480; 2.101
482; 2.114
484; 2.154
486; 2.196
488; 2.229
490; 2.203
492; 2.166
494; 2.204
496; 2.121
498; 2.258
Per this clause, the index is 2.04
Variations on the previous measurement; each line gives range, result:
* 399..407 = 1.9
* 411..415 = 1.29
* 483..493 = 2.19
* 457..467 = 2.03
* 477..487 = 2.15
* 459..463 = 2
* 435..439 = 2.07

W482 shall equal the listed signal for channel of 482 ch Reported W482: 2.114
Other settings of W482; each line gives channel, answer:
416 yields 1.052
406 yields 1.882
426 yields 1.457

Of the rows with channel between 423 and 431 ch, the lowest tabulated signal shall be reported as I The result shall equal 1.304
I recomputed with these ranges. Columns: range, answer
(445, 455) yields 1.954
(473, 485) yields 2.101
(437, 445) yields 1.978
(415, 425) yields 0.9531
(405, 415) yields 1.233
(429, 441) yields 1.752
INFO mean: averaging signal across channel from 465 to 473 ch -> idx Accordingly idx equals 2.22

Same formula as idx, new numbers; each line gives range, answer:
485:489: 2.21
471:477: 2.21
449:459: 1.99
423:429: 1.44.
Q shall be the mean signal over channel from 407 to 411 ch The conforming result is 1.58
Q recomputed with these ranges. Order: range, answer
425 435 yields 1.72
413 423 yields 1.06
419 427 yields 1.21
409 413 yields 1.42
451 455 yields 2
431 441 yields 2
